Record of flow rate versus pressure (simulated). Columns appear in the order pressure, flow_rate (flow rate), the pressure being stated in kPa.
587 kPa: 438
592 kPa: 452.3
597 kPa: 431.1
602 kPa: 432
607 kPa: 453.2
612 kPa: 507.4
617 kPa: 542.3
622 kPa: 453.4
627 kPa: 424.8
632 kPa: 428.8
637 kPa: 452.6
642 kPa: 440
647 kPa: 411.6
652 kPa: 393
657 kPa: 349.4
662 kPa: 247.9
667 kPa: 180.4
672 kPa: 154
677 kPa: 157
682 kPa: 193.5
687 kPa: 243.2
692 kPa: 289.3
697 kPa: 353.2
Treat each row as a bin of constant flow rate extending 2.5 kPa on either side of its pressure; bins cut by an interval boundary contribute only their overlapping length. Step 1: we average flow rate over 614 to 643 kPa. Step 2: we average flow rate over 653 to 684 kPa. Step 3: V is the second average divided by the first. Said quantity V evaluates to 0.49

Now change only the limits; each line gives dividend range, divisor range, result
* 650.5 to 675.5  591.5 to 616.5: 0.55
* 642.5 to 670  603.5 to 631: 0.68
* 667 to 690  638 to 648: 0.44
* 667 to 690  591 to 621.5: 0.40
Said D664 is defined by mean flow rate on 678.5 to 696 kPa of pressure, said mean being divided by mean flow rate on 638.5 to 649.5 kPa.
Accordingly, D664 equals 0.58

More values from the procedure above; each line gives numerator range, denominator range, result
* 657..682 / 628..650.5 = 0.47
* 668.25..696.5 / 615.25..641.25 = 0.47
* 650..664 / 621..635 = 0.76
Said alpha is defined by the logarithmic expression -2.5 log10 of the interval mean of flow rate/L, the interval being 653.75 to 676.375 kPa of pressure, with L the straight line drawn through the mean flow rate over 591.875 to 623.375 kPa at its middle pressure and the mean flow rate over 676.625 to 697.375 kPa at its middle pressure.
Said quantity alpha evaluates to 0.32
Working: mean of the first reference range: 469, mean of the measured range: 232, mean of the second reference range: 246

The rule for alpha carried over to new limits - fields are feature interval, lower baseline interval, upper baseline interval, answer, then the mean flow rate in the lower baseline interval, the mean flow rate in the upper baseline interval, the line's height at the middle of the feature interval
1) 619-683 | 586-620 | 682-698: 0.11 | 466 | 274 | 360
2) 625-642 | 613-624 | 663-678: -0.09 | 501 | 173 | 406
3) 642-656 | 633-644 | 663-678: -0.14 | 444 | 173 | 355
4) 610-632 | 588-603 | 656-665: -0.25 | 439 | 284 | 378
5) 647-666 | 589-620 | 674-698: -0.01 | 469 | 239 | 322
